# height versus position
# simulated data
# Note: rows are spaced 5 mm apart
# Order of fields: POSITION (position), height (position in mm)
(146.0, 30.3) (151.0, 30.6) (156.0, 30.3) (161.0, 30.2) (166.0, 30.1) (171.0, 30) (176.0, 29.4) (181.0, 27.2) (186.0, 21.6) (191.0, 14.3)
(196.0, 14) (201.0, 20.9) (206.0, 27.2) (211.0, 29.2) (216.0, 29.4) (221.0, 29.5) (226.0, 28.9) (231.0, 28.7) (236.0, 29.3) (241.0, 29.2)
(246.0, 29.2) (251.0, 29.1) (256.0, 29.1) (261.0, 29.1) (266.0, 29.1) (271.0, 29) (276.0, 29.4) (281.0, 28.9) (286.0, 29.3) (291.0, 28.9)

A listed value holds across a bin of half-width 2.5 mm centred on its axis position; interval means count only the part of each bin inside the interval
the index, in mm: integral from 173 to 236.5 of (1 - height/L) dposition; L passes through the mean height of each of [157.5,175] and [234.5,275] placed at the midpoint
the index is 9.4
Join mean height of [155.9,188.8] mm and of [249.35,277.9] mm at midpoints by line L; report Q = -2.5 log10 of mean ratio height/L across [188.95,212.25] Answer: 0.34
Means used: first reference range 28.1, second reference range 29.1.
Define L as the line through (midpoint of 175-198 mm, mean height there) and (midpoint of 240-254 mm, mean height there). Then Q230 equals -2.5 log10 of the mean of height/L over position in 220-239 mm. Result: -0.09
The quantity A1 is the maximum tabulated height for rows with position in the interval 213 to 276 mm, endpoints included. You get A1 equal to 29.5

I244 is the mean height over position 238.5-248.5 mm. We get 29.2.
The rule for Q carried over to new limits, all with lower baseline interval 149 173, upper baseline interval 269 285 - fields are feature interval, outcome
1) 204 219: 0.04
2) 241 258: 0.01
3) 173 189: 0.16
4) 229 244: 0.02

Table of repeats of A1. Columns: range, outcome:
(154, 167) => 30.3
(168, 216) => 30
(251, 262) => 29.1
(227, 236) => 29.3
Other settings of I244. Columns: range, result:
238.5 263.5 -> 29.1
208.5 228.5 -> 29.2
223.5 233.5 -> 28.8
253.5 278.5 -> 29.1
